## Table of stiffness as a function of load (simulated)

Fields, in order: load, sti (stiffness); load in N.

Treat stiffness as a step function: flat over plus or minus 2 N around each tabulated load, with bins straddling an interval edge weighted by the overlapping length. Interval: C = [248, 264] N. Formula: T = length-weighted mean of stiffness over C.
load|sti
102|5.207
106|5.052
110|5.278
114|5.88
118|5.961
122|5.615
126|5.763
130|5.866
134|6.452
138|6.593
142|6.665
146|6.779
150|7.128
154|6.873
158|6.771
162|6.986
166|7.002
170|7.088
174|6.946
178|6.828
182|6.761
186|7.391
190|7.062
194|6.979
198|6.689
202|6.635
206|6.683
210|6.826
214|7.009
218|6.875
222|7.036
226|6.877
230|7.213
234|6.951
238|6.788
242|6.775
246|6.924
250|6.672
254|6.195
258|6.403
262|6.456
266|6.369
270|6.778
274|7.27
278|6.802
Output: 6.43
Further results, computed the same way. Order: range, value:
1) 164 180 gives 6.97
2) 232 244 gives 6.84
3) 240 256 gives 6.64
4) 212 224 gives 6.97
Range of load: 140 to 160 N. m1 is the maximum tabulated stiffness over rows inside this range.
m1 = 7.128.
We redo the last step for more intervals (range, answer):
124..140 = 6.593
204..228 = 7.036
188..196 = 7.062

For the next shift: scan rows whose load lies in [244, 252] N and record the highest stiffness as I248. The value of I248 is 6.924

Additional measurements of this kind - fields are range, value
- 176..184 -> 6.828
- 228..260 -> 7.213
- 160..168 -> 7.002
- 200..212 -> 6.826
